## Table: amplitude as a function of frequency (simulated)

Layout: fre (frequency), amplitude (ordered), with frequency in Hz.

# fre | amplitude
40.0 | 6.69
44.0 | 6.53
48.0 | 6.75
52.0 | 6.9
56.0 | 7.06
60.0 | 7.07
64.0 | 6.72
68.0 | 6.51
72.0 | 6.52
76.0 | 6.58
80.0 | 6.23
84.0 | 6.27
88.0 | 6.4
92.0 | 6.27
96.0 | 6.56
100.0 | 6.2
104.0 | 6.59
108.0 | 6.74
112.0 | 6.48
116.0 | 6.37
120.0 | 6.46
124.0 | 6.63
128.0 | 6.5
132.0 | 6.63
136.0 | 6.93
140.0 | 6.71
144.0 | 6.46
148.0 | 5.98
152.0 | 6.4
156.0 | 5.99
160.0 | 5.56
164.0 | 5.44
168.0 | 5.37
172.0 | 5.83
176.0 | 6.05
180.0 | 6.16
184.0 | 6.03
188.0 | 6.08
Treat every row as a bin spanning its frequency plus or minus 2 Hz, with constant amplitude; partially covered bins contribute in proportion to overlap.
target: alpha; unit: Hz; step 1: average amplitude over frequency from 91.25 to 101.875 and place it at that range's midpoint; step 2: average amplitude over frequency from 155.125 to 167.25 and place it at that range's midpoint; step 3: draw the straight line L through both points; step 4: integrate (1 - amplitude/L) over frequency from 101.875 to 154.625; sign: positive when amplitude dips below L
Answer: -4.76 Hz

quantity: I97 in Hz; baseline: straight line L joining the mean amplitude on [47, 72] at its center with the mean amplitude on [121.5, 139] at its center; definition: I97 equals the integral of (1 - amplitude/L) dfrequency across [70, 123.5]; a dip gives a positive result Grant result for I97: 2.3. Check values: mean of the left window 6.81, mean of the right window 6.67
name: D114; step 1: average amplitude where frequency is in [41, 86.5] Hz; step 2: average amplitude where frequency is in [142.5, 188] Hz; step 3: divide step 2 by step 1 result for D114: 0.9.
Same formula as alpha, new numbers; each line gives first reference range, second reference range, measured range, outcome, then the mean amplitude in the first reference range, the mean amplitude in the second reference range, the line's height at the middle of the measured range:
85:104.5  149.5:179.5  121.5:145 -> -2.2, 6.38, 5.83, 6.08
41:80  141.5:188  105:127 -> -0.8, 6.71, 5.95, 6.3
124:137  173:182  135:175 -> 2.0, 6.66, 6.07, 6.35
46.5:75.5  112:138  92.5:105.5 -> 0.5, 6.78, 6.58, 6.66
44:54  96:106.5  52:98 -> 0.2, 6.77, 6.44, 6.61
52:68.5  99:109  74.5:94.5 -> 1.0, 6.88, 6.52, 6.68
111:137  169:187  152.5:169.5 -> 1.4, 6.56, 5.99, 6.17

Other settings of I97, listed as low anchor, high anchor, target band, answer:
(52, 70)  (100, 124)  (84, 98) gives 0.5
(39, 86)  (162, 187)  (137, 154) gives -1.1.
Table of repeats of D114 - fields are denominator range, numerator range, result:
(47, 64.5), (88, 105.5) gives 0.92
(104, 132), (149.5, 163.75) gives 0.90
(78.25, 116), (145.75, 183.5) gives 0.92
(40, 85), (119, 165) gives 0.95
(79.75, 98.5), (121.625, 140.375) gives 1.05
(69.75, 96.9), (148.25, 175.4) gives 0.91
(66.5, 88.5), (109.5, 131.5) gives 1.01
